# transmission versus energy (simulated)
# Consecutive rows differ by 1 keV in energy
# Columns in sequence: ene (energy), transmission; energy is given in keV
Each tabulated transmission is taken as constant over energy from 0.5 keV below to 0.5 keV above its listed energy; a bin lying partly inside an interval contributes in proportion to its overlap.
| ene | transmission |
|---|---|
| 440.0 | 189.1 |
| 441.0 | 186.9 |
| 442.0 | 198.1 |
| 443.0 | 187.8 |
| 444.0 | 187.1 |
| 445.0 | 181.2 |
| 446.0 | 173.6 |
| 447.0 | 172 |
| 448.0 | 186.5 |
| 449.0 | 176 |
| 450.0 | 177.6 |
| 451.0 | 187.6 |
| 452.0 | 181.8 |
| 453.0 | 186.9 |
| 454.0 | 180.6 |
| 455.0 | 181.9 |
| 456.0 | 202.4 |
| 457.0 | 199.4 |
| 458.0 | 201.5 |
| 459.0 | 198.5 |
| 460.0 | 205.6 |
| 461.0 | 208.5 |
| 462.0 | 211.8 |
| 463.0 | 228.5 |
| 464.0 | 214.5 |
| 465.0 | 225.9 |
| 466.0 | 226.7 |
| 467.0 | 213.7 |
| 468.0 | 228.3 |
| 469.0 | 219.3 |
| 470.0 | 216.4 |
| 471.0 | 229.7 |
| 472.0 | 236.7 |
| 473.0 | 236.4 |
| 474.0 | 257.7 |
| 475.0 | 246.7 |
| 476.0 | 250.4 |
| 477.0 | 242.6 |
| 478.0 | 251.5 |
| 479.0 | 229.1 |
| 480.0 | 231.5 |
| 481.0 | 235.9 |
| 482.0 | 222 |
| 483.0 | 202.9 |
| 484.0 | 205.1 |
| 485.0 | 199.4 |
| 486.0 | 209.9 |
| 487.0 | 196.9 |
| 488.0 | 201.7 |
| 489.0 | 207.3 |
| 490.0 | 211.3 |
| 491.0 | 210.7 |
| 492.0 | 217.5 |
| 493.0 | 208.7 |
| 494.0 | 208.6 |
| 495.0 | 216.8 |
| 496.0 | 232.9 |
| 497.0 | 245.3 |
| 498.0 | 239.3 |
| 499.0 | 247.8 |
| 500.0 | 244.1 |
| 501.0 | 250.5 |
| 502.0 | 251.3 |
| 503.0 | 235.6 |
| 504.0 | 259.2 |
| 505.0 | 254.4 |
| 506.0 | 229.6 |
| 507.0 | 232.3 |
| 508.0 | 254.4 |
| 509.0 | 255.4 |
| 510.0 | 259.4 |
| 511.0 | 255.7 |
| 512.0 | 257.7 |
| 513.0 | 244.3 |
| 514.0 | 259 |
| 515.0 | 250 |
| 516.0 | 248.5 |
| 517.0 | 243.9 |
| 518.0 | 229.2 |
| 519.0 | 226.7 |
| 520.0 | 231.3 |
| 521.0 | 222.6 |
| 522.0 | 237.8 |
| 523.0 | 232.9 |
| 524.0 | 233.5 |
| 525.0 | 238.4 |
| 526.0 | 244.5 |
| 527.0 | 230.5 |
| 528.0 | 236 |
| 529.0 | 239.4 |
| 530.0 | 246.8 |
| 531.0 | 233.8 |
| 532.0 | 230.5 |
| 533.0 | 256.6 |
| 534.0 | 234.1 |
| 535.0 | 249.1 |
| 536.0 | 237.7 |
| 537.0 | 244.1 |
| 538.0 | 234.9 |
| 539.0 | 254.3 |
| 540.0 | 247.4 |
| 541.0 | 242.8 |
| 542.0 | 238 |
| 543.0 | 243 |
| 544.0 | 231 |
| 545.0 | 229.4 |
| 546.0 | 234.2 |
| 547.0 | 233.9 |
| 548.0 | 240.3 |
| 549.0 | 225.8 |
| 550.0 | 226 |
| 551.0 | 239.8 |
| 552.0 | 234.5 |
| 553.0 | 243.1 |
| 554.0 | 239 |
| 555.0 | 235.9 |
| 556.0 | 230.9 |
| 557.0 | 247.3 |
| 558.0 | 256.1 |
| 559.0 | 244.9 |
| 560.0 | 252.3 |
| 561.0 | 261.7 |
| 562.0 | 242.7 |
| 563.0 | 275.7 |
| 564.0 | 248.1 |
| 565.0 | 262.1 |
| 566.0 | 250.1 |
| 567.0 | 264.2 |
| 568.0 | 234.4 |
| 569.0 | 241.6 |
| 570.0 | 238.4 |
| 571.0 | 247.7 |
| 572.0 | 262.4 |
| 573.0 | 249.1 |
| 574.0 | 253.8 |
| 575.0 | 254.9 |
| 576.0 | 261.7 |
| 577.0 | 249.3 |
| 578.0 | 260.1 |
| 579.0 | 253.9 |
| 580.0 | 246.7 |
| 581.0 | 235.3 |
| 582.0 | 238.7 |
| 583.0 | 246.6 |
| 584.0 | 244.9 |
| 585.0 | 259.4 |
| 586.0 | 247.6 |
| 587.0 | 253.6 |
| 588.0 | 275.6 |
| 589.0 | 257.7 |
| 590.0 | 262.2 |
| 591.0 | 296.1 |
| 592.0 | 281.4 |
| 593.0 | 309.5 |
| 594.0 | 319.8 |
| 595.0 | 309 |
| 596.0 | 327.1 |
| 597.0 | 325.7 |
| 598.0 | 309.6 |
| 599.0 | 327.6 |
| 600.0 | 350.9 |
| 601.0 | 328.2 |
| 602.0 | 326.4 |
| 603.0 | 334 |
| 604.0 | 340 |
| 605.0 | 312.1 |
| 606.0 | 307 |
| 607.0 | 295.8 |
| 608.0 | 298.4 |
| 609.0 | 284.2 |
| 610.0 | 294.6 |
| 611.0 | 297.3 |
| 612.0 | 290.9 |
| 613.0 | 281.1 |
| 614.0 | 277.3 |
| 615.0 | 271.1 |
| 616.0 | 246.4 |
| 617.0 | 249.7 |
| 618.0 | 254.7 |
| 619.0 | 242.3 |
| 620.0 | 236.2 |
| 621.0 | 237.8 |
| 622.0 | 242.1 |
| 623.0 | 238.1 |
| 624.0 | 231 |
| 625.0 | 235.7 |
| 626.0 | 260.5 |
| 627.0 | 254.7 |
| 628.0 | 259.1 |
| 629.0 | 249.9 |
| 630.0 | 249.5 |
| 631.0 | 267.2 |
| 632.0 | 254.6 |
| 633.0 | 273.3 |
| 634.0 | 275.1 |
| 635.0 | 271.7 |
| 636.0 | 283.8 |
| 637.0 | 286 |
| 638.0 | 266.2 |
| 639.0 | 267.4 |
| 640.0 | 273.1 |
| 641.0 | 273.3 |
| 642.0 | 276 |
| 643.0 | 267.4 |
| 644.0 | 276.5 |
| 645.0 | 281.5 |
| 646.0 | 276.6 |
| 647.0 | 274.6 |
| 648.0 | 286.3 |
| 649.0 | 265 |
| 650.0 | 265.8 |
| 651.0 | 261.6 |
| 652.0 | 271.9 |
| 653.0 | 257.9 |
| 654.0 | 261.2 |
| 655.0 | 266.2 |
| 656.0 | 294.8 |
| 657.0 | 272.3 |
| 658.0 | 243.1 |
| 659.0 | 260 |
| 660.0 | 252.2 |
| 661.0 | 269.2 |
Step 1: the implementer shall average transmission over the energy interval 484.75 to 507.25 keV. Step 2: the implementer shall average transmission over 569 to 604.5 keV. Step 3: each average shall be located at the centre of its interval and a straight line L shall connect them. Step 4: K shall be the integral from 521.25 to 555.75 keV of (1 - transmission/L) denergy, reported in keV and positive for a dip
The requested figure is 1.80 keV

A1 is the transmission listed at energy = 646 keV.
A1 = 276.6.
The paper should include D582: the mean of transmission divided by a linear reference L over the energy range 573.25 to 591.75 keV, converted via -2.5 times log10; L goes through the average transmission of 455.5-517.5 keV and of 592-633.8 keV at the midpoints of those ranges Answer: 0.06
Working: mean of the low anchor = 229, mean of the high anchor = 283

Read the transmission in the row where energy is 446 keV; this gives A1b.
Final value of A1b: 173.6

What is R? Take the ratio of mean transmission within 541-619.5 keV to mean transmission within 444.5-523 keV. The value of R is 1.20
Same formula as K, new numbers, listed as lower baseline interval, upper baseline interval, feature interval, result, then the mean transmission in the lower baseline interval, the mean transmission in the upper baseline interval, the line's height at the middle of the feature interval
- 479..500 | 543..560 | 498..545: -2.9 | 218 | 238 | 228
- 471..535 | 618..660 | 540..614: -4.9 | 235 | 263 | 250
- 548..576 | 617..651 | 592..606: -3.7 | 247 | 262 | 255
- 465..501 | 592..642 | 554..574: 0.8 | 226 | 282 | 259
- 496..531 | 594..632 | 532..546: 0.7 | 243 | 282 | 253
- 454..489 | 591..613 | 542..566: 3.0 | 219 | 312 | 278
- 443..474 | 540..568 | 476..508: -1.5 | 203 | 243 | 217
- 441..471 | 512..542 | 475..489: -0.5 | 199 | 240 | 214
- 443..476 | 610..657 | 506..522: -1.4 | 206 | 265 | 225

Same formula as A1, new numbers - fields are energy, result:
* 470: 216.4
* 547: 233.9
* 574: 253.8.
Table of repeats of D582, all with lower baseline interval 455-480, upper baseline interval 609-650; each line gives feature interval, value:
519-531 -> 0.01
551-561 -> 0.01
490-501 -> 0.02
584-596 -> -0.10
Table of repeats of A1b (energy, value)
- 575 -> 254.9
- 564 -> 248.1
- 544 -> 231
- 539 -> 254.3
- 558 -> 256.1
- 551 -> 239.8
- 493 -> 208.7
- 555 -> 235.9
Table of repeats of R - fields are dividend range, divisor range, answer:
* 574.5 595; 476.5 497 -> 1.21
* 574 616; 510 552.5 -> 1.19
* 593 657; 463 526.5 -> 1.20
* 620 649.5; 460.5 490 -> 1.18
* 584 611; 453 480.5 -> 1.36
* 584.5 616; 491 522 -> 1.24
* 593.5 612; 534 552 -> 1.32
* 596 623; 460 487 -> 1.29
